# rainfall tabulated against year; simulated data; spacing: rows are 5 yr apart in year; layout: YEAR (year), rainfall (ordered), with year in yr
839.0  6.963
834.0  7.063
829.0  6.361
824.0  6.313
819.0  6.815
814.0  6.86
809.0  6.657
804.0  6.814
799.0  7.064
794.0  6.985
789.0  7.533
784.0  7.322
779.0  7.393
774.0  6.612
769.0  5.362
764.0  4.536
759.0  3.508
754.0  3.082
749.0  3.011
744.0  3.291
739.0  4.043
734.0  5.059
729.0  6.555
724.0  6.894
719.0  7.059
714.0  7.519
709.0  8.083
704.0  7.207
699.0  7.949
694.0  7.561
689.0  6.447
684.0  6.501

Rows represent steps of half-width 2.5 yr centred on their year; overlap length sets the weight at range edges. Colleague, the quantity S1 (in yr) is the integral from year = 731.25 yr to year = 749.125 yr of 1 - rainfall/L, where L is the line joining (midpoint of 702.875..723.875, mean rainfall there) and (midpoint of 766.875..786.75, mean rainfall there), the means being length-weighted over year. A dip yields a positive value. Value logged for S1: 7.8 yr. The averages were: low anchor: 7.42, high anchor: 6.71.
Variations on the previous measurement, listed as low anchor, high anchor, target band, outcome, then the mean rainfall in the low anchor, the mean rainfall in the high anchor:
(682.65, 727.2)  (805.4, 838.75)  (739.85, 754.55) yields 8.0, 7.26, 6.7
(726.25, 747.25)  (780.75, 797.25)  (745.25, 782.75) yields 8.2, 4.7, 7.28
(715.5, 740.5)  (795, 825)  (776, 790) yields -1.8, 6.06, 6.79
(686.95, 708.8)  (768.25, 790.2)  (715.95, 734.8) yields 1.8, 7.39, 6.92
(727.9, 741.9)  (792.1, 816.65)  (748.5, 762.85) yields 5.7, 5.03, 6.87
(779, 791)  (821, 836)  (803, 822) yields 0.3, 7.42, 6.57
